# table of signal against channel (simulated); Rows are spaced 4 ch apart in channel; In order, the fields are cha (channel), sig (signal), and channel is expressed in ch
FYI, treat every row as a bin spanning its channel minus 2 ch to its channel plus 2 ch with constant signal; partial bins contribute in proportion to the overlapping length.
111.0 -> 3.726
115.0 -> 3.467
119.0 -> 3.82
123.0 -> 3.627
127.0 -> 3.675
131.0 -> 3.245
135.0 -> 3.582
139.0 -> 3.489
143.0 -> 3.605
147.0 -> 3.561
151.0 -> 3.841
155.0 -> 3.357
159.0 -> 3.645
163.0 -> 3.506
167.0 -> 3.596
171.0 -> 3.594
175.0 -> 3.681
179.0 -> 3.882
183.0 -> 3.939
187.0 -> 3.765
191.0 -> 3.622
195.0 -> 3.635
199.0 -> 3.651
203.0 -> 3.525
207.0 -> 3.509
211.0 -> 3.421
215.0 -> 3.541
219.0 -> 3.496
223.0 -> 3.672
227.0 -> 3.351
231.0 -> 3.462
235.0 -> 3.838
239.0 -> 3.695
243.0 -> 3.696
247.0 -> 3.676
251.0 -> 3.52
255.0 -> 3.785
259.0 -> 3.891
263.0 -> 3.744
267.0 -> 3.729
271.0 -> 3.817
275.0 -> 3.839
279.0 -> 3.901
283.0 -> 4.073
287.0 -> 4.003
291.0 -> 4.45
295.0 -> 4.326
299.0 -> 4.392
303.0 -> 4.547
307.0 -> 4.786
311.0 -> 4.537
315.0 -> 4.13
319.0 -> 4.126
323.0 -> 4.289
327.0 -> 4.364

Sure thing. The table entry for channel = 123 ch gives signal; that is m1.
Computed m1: 3.627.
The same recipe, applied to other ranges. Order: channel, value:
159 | 3.645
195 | 3.635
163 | 3.506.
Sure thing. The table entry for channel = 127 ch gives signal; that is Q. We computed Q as 3.675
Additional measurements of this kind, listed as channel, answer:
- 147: 3.561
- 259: 3.891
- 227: 3.351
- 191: 3.622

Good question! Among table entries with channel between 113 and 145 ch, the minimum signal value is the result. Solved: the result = 3.245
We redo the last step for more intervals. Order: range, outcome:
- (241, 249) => 3.676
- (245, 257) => 3.52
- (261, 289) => 3.729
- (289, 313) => 4.326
